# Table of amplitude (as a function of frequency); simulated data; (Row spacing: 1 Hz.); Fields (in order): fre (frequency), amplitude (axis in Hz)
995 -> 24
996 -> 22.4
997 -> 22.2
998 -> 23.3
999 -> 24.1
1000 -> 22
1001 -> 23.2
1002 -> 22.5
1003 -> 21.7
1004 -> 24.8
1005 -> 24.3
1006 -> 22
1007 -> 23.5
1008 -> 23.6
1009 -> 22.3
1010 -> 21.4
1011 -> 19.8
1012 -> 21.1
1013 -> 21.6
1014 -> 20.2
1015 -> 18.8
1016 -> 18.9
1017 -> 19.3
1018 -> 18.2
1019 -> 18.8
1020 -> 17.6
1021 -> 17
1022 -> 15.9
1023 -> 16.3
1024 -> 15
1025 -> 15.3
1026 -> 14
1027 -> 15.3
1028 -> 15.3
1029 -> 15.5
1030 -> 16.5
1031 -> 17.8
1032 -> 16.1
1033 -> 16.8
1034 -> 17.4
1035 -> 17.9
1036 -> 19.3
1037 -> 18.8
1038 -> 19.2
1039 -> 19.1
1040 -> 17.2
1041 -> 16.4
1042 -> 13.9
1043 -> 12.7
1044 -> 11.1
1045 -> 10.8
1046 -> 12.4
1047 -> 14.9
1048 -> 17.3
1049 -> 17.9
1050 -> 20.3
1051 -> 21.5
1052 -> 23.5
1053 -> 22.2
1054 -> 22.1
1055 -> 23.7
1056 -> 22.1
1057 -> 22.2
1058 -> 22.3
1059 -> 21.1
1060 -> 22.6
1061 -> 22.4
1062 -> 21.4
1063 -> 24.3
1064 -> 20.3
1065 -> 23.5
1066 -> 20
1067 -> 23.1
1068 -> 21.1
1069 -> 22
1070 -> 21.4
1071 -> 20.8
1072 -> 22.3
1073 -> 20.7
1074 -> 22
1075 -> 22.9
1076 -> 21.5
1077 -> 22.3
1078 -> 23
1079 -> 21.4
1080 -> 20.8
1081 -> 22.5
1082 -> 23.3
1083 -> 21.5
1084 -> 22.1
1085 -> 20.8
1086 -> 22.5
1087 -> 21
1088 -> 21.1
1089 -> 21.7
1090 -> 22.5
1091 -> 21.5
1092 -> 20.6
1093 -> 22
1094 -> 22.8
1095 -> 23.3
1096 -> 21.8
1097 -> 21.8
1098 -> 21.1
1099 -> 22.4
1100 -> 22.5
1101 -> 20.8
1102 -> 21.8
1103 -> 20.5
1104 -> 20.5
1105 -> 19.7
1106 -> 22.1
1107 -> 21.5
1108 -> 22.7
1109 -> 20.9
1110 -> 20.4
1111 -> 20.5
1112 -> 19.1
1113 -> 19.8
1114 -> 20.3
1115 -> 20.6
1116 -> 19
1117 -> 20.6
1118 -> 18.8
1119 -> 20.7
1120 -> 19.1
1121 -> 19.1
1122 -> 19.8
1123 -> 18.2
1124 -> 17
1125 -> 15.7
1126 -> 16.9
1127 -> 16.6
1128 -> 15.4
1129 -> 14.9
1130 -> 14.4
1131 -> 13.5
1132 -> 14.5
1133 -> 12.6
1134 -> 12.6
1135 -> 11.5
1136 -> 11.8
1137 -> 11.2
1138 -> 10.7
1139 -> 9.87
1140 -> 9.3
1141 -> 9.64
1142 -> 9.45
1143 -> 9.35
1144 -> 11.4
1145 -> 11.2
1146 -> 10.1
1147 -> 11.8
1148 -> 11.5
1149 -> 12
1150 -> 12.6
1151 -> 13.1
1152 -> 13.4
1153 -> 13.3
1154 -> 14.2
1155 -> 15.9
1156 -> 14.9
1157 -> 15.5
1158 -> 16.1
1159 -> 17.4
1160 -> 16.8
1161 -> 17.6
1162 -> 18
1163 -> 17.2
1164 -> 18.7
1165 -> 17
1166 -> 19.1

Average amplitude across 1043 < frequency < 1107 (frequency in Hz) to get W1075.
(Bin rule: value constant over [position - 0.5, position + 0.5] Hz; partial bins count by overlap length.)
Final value 21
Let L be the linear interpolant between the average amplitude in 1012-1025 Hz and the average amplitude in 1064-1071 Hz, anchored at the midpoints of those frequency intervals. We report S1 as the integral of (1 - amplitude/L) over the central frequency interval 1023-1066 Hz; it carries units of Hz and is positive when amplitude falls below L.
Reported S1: 3.8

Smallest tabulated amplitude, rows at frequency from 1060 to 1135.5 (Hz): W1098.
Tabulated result 11.5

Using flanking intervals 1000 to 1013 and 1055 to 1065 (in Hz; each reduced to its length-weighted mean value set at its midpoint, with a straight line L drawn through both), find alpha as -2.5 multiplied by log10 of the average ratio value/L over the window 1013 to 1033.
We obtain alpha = 0.30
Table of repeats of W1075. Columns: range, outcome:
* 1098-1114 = 21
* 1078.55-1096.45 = 21.8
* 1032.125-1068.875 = 19.2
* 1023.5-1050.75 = 16.1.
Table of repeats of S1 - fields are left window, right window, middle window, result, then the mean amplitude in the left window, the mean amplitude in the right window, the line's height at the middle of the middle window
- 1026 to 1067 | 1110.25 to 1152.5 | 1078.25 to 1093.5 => -4.4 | 18.6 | 14.8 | 16.8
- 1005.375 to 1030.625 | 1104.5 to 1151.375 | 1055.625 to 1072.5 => -4.5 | 18.6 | 15.6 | 17.3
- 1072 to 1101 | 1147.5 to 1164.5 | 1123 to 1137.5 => 2.8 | 21.9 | 15.2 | 17.7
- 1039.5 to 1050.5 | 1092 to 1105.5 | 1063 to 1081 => -3.5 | 15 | 21.6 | 18.3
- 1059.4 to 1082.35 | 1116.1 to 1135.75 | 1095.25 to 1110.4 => -2.2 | 22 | 16.4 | 18.7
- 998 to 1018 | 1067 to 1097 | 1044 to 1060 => 1.7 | 21.8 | 21.9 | 21.8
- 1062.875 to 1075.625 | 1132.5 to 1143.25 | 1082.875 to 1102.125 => -4.0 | 21.8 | 10.8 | 18.1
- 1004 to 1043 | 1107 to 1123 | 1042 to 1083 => -3.0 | 18.4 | 20.1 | 19.1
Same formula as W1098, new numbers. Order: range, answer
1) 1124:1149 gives 9.3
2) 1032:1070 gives 10.8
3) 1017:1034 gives 14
